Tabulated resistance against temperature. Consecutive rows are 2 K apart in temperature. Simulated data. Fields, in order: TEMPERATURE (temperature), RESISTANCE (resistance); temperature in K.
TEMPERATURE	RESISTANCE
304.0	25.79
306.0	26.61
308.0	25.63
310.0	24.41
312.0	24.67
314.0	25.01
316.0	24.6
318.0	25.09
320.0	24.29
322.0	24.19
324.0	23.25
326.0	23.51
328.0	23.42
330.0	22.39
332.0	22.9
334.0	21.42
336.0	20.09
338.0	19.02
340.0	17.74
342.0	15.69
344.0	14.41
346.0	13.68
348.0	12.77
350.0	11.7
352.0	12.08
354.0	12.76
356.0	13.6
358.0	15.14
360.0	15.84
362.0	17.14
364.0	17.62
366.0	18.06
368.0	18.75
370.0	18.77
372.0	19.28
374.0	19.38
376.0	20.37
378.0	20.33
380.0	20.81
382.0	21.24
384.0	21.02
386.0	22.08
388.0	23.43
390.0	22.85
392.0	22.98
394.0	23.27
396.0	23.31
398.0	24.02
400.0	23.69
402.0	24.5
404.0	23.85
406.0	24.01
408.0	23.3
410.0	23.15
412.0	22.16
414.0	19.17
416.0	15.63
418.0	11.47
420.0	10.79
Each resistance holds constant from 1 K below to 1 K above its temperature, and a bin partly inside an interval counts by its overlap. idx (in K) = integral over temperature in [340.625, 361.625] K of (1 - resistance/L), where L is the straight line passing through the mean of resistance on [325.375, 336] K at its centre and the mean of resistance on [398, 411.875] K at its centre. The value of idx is 8.2 K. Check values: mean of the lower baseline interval 22.5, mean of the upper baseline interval 23.7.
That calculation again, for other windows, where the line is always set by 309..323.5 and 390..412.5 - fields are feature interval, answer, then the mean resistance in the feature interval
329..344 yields 2.95 K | 19.5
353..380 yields 7.14 K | 17.6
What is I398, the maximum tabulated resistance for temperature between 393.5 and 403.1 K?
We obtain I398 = 24.5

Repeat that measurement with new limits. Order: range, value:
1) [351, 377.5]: 20.37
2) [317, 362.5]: 25.09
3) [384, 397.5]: 23.43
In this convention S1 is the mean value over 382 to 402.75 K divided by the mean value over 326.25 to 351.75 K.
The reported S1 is 1.28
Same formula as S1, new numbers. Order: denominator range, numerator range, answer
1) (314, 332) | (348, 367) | 0.62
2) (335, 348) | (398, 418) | 1.32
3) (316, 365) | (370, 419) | 1.16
